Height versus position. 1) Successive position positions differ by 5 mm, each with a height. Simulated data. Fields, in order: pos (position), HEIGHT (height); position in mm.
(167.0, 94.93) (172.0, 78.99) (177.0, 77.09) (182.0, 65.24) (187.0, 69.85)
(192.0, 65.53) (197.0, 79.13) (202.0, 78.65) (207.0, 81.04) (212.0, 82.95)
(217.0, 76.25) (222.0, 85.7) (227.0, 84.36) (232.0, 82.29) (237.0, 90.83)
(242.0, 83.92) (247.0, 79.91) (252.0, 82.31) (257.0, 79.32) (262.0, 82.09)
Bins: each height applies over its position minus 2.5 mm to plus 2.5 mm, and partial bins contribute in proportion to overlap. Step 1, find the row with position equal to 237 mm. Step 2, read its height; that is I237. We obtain 90.83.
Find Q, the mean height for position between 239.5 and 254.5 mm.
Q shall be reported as 82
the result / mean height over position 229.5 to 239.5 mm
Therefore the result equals 86.6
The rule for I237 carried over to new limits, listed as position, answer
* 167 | 94.93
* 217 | 76.25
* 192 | 65.53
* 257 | 79.32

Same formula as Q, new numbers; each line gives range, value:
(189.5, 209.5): 76.1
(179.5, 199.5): 69.9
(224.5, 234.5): 83.3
